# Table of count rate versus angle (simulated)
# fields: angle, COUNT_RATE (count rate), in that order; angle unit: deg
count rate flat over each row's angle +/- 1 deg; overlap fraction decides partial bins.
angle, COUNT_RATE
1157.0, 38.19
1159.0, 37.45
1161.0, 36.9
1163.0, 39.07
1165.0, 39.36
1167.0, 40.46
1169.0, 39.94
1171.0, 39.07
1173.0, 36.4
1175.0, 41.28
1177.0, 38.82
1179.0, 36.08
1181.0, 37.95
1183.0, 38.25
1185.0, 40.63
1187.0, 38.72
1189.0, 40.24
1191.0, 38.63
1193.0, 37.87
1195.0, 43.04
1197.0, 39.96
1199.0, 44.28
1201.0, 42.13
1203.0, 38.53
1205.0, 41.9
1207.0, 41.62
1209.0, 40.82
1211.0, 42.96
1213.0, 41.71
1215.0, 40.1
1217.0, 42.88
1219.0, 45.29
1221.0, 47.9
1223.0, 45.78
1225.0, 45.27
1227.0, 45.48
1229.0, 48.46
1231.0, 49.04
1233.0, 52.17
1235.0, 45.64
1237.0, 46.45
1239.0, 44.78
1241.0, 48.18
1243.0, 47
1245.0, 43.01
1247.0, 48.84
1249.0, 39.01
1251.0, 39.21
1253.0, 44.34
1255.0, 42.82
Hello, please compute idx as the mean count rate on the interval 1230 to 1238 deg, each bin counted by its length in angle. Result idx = 48.3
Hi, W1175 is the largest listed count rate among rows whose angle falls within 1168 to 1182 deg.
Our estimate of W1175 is 41.28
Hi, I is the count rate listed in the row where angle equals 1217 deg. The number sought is 42.88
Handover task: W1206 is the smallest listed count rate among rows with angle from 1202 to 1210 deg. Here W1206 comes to 38.53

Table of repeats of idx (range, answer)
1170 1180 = 38.3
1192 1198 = 40.3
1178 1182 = 37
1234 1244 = 46.4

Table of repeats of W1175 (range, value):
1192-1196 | 43.04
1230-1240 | 52.17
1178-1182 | 37.95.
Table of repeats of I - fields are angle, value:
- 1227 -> 45.48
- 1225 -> 45.27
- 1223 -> 45.78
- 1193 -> 37.87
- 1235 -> 45.64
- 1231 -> 49.04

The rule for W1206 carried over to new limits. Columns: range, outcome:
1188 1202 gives 37.87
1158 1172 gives 36.9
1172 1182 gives 36.08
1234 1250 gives 39.01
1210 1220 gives 40.1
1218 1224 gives 45.29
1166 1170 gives 39.94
